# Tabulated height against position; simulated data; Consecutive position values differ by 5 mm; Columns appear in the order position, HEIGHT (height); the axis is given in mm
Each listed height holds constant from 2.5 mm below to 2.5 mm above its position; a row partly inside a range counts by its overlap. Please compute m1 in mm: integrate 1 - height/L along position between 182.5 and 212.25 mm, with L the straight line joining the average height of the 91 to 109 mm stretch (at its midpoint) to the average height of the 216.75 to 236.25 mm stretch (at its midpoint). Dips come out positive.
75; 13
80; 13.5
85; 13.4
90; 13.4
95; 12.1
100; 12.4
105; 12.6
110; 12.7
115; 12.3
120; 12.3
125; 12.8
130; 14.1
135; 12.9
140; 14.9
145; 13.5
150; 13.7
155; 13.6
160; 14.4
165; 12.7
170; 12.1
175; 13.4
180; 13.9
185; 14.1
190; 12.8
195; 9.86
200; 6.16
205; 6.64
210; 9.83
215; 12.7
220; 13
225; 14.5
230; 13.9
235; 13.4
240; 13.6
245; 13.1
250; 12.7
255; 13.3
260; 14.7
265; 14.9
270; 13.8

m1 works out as 7.8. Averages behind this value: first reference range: 12.5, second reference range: 13.7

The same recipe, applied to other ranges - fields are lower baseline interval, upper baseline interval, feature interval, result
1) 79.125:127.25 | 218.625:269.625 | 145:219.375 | 7.47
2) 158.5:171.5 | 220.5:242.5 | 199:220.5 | 6.27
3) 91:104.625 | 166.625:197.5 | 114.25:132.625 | -0.61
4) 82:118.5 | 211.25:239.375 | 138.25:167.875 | -1.78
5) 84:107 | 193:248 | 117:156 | -3.51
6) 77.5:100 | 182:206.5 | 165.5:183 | -4.00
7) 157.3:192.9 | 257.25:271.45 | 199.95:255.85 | 7.66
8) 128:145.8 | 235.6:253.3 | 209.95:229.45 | 0.51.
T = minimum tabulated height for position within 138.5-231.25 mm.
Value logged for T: 6.16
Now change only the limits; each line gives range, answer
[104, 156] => 12.3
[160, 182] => 12.1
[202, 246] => 6.64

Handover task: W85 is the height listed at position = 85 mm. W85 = 13.4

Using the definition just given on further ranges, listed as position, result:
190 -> 12.8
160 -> 14.4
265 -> 14.9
